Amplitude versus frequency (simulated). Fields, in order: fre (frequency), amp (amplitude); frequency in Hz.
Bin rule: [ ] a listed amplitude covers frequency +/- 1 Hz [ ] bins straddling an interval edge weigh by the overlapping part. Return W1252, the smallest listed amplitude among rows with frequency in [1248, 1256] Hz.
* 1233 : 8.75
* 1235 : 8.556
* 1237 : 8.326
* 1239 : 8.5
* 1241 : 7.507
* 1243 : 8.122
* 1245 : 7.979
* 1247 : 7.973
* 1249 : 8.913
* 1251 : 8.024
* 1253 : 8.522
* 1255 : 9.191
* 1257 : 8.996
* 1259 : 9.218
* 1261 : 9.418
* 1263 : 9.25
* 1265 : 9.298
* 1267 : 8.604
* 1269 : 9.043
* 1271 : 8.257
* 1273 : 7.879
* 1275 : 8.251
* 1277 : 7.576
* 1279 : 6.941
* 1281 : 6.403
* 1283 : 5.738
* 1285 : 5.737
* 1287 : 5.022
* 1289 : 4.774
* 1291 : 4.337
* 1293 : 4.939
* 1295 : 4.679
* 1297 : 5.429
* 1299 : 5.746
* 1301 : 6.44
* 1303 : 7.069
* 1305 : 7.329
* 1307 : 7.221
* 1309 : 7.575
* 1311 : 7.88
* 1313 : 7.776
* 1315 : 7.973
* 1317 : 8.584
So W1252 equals 8.024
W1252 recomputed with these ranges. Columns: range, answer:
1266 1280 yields 6.941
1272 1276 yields 7.879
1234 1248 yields 7.507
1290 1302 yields 4.337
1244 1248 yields 7.973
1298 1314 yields 5.746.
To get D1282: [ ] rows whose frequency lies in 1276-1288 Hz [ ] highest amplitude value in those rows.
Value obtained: 7.576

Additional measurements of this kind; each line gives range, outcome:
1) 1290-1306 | 7.329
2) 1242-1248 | 8.122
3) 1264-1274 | 9.298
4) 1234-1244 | 8.556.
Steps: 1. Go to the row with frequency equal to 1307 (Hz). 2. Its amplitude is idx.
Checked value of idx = 7.221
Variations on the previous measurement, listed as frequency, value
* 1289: 4.774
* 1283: 5.738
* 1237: 8.326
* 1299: 5.746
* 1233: 8.75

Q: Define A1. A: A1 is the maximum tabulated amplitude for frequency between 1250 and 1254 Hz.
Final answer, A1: 8.522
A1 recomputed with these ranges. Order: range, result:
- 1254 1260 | 9.218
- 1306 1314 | 7.88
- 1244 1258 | 9.191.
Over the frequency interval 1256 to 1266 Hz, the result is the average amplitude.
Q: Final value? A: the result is 9.24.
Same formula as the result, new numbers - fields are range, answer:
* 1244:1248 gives 7.98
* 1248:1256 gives 8.66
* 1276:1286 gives 6.48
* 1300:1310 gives 7.13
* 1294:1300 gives 5.28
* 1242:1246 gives 8.05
